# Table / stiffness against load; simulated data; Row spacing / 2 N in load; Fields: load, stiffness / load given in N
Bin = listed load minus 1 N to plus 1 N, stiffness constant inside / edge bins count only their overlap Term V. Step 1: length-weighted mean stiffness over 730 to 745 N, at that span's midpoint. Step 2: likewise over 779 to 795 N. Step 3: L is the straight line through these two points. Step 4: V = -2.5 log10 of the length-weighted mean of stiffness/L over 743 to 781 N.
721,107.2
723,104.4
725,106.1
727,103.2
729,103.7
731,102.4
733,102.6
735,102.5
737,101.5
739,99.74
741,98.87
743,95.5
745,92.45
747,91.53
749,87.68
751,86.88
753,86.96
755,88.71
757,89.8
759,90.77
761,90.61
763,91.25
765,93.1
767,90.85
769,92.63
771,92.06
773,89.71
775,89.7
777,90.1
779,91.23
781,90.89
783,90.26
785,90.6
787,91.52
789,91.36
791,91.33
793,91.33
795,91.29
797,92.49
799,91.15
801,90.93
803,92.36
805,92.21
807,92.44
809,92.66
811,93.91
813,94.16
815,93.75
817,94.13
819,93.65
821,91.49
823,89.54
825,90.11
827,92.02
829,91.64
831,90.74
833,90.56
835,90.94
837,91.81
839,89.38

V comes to 0.06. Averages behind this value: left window 99.9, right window 91.1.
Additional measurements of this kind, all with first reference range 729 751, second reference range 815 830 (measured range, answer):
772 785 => 0.052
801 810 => 0.009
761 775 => 0.047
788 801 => 0.027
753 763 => 0.074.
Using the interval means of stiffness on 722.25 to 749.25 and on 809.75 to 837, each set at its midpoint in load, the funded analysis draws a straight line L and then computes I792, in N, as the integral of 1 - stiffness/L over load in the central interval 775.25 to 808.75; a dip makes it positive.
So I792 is 1.2 N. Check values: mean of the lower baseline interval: 99.7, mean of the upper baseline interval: 92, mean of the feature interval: 91.3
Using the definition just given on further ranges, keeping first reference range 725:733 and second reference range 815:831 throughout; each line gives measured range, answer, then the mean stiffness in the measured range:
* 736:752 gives 1.15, 94.3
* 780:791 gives 0.63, 91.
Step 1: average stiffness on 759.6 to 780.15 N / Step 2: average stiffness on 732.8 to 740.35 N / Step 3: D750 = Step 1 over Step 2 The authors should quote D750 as 0.90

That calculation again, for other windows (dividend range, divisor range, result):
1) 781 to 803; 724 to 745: 0.90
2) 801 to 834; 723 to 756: 0.95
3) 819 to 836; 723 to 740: 0.89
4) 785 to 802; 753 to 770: 1.01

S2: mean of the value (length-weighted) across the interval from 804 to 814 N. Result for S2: 93.1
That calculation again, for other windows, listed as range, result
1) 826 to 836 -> 91.2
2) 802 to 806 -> 92.3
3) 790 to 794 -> 91.3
